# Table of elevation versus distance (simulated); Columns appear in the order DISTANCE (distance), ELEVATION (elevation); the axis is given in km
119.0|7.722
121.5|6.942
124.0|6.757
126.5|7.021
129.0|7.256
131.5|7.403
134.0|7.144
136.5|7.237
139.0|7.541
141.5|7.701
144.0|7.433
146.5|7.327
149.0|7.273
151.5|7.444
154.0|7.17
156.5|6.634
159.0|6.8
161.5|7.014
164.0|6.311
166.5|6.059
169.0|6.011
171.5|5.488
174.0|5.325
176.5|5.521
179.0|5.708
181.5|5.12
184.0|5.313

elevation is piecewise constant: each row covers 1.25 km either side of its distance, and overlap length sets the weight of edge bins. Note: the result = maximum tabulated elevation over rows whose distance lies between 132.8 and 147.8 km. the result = 7.701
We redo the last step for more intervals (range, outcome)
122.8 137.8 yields 7.403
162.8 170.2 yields 6.311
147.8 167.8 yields 7.444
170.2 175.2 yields 5.488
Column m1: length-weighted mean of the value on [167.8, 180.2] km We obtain 5.61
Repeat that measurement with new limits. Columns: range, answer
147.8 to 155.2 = 7.3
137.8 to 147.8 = 7.5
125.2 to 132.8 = 7.22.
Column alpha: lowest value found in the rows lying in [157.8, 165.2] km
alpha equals 6.311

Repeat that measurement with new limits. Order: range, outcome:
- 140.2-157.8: 6.634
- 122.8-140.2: 6.757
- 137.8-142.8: 7.541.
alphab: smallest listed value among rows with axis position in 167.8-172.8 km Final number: 5.488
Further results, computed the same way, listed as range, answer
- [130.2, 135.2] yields 7.144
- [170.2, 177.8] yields 5.325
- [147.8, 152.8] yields 7.273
